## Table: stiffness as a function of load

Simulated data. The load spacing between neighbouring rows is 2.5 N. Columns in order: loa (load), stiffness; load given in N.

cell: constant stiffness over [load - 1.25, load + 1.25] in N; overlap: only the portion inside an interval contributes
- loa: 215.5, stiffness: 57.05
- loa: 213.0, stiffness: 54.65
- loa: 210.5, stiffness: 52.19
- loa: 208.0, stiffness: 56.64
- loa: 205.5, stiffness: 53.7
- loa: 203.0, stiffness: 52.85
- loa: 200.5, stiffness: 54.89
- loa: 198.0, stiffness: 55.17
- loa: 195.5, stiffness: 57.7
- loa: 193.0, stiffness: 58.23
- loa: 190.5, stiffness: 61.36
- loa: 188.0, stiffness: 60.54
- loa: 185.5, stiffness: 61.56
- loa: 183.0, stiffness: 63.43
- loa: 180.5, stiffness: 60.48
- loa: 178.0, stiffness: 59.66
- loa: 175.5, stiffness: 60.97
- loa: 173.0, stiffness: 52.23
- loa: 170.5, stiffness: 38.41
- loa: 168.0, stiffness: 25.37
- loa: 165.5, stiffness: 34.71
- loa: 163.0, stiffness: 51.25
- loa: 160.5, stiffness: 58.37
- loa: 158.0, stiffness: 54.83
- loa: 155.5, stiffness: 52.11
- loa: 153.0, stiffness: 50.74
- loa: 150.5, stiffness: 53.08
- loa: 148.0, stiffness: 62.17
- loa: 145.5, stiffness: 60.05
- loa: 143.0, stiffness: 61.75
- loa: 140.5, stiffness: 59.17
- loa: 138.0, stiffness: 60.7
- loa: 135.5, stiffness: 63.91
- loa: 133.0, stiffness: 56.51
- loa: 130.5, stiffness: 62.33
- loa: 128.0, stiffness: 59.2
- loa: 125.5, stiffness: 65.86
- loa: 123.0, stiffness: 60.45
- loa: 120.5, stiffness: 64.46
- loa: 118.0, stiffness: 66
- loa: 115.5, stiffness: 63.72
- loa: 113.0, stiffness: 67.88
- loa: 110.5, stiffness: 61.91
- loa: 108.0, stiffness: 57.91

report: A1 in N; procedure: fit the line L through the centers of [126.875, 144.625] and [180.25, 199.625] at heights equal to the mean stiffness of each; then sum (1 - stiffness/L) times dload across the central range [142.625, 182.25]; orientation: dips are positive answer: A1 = 5.2 N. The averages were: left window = 60.5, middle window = 52.2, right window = 59.7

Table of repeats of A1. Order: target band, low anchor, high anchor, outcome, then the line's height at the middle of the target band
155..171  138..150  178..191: 4.15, 60.8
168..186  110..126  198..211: 0.96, 57.5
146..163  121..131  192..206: 1.25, 59.5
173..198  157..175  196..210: -4.71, 50.4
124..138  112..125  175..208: 0.44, 63.5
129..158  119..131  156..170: -2.36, 54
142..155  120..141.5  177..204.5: 0.73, 60.5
